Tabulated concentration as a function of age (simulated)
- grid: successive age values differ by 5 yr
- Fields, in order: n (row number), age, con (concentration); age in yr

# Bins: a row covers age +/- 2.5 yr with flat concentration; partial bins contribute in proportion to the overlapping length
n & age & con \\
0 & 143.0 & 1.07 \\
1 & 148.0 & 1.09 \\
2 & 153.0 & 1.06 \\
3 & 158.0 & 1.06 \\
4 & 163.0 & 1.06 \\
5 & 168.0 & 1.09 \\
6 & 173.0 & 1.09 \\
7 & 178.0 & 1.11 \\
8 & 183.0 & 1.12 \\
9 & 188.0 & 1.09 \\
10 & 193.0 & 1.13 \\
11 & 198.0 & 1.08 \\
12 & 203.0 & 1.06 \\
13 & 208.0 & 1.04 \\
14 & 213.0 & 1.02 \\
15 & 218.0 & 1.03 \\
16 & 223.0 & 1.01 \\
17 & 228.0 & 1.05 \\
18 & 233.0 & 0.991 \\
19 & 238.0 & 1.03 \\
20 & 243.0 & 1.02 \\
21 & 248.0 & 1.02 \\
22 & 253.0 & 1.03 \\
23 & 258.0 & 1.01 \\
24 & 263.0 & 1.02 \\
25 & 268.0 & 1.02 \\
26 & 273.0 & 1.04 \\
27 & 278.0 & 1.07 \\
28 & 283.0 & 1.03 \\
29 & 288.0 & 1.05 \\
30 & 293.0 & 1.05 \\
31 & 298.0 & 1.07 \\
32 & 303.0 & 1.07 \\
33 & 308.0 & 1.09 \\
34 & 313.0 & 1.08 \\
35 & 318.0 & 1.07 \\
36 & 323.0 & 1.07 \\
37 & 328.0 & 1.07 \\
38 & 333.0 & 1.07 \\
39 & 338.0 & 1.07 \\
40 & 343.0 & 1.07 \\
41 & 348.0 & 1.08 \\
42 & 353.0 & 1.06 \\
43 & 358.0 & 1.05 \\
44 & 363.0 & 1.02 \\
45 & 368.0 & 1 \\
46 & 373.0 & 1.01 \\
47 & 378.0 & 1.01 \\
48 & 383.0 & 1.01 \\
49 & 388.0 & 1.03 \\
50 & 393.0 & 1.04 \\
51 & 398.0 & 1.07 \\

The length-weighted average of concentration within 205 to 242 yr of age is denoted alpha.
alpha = 1.02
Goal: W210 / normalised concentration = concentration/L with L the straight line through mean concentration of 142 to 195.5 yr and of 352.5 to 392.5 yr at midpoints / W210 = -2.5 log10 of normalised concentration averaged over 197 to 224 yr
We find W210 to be 0.04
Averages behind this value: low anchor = 1.09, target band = 1.04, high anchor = 1.02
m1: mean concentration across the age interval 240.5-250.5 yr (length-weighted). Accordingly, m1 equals 1.02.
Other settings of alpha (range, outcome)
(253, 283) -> 1.03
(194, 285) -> 1.03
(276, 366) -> 1.06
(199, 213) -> 1.05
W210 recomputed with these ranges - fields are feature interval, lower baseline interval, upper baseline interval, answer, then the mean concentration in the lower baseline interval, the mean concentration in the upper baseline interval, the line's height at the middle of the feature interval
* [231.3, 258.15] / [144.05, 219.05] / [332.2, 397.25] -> 0.047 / 1.08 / 1.04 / 1.06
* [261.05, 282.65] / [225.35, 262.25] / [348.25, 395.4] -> -0.015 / 1.02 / 1.03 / 1.02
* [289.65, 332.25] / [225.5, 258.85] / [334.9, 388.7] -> -0.041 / 1.02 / 1.04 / 1.03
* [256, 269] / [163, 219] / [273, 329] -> 0.055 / 1.08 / 1.06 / 1.07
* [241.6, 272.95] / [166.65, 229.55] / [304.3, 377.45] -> 0.045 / 1.07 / 1.06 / 1.06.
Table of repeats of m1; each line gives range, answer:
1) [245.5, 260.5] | 1.02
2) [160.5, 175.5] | 1.08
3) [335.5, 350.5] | 1.07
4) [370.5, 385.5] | 1.01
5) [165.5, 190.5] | 1.1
